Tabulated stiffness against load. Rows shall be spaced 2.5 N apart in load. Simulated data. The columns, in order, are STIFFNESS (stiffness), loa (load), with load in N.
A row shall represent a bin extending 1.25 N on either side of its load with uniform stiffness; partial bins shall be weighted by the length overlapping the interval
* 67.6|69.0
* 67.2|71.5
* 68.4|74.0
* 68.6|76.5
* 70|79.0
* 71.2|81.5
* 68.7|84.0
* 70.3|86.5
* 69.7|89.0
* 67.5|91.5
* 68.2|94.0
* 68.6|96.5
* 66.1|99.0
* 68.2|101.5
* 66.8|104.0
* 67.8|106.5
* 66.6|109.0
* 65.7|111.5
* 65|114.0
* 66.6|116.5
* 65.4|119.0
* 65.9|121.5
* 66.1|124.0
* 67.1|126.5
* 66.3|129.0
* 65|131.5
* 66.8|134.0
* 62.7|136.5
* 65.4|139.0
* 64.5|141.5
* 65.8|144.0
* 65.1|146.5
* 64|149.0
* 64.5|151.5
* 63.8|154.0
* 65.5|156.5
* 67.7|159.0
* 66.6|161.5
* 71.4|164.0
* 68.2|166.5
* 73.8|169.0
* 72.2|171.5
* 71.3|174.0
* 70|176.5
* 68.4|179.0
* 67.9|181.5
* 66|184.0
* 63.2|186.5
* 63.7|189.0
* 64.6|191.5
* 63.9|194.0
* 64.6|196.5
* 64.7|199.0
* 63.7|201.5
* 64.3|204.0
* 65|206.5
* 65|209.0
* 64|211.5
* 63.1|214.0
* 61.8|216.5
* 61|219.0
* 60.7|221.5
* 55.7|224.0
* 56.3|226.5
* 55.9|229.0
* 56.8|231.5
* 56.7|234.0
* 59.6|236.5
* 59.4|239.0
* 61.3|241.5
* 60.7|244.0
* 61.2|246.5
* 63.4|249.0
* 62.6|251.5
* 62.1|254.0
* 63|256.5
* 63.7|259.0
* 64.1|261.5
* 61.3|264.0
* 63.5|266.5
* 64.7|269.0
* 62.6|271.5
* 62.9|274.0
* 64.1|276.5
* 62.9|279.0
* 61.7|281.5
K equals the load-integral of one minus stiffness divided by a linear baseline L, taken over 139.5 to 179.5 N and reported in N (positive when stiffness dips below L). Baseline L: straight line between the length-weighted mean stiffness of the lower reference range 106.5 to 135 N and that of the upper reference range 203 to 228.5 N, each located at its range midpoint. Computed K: -2.1 N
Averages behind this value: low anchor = 66.1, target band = 67.6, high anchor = 61.5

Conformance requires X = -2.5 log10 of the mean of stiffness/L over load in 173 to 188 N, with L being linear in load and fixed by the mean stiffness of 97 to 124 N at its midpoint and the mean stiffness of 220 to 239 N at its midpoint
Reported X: -0.11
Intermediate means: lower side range 66.5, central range 67.7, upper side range 57.6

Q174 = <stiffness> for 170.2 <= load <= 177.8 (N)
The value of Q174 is 71.2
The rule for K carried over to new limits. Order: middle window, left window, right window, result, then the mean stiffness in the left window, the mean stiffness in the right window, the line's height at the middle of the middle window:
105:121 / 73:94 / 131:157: 0.21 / 69.2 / 64.8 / 67.1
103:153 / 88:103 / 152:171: 1.79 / 68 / 68.2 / 68.1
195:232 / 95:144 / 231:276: 0.86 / 66.1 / 61.8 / 63.1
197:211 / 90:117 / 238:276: -0.10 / 67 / 62.5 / 64.1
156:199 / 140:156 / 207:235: -3.28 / 64.7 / 59.9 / 62.7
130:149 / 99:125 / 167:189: 0.67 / 66.4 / 68.8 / 67.4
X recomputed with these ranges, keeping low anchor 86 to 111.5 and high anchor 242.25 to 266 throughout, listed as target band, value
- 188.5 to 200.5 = 0.00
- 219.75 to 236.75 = 0.11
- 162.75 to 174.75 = -0.10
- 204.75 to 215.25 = 0.00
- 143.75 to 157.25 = 0.02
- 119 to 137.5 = 0.02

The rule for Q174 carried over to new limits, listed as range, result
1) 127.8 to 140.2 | 65.2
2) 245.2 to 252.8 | 62.4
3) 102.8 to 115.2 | 66.4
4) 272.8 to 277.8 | 63.5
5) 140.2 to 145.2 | 65.1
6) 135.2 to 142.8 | 64.2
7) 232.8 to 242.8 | 59.3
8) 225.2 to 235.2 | 56.4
